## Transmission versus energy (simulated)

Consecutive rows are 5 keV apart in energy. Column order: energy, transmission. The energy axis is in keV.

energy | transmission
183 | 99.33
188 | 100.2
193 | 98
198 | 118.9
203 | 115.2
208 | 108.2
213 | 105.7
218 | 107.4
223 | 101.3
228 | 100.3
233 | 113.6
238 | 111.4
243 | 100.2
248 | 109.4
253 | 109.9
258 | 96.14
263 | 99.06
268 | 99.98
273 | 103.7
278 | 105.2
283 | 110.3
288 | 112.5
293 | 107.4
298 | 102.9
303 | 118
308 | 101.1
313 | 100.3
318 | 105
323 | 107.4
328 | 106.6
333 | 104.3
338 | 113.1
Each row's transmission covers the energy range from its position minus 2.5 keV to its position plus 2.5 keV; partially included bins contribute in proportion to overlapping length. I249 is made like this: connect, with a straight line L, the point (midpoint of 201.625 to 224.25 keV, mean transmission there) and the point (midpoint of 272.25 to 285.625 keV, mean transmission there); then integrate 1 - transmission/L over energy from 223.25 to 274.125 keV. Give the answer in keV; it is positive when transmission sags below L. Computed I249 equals 1.4 keV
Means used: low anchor 108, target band 104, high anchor 107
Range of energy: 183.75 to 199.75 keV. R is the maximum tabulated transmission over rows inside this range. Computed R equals 118.9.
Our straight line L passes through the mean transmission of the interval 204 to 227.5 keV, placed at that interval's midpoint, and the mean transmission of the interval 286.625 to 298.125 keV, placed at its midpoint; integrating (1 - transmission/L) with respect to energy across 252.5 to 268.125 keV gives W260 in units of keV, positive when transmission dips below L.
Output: 1.0 keV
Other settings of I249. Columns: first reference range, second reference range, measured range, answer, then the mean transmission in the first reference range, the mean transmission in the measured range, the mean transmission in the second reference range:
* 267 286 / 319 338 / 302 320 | 0.21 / 105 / 105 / 107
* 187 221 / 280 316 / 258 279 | 1.27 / 108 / 101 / 107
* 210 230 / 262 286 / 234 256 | -0.82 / 104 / 108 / 104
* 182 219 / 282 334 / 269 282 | 0.28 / 107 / 105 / 107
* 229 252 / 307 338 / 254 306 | 0.50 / 108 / 106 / 105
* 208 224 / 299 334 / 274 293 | -0.49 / 106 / 109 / 106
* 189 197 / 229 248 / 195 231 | -1.16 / 102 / 108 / 108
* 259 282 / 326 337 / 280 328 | -1.23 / 102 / 107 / 106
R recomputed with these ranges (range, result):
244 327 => 118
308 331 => 107.4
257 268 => 99.98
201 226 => 115.2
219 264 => 113.6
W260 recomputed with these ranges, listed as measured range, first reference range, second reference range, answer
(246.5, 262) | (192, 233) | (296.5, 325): 0.37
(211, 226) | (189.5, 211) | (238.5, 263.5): 0.40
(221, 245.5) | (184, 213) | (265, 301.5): 0.34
